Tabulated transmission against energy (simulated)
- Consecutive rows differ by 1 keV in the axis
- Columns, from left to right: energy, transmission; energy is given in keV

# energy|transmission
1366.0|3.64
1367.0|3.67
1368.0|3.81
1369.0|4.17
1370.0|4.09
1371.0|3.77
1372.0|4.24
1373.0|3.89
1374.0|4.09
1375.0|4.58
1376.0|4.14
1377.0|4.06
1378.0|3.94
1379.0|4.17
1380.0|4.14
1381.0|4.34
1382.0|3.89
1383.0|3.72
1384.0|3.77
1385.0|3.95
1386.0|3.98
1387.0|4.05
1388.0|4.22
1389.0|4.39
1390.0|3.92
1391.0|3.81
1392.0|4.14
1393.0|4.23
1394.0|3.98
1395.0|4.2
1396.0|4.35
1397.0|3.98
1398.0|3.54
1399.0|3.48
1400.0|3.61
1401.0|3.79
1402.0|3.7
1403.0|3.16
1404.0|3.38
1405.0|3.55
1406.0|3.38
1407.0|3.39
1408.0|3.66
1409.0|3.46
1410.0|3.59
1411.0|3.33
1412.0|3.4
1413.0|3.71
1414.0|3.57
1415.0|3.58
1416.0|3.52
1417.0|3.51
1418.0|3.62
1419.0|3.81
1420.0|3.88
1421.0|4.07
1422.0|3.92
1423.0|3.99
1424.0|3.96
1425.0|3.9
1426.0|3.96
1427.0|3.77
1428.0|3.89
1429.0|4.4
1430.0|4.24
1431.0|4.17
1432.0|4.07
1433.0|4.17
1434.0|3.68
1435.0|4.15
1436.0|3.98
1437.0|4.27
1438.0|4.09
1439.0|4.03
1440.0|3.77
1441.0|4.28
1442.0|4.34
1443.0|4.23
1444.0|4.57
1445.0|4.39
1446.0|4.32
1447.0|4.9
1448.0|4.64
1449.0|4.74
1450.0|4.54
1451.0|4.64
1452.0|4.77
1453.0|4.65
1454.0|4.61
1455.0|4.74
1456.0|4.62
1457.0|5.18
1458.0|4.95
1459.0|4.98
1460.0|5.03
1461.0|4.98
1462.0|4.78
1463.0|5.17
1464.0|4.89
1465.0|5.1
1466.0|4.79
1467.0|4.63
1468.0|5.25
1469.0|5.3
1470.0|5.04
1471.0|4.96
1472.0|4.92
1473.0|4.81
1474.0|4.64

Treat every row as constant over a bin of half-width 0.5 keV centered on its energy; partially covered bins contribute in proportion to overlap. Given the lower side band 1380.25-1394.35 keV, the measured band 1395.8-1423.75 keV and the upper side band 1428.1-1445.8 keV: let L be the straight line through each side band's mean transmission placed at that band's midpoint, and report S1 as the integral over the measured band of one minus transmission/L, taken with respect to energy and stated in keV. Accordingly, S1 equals 3.11 keV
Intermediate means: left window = 4.03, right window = 4.16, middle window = 3.64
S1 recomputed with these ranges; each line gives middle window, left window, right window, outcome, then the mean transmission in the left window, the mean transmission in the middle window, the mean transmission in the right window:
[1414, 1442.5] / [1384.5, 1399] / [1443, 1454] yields 2.9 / 4.03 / 3.96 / 4.6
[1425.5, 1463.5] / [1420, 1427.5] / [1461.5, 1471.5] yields 0.1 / 3.93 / 4.44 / 4.99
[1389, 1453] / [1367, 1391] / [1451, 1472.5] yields 7.5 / 4.04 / 3.96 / 4.91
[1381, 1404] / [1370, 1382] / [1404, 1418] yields -0.4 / 4.11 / 3.9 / 3.51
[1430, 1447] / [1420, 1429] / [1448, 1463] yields 0.6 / 3.96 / 4.18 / 4.81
